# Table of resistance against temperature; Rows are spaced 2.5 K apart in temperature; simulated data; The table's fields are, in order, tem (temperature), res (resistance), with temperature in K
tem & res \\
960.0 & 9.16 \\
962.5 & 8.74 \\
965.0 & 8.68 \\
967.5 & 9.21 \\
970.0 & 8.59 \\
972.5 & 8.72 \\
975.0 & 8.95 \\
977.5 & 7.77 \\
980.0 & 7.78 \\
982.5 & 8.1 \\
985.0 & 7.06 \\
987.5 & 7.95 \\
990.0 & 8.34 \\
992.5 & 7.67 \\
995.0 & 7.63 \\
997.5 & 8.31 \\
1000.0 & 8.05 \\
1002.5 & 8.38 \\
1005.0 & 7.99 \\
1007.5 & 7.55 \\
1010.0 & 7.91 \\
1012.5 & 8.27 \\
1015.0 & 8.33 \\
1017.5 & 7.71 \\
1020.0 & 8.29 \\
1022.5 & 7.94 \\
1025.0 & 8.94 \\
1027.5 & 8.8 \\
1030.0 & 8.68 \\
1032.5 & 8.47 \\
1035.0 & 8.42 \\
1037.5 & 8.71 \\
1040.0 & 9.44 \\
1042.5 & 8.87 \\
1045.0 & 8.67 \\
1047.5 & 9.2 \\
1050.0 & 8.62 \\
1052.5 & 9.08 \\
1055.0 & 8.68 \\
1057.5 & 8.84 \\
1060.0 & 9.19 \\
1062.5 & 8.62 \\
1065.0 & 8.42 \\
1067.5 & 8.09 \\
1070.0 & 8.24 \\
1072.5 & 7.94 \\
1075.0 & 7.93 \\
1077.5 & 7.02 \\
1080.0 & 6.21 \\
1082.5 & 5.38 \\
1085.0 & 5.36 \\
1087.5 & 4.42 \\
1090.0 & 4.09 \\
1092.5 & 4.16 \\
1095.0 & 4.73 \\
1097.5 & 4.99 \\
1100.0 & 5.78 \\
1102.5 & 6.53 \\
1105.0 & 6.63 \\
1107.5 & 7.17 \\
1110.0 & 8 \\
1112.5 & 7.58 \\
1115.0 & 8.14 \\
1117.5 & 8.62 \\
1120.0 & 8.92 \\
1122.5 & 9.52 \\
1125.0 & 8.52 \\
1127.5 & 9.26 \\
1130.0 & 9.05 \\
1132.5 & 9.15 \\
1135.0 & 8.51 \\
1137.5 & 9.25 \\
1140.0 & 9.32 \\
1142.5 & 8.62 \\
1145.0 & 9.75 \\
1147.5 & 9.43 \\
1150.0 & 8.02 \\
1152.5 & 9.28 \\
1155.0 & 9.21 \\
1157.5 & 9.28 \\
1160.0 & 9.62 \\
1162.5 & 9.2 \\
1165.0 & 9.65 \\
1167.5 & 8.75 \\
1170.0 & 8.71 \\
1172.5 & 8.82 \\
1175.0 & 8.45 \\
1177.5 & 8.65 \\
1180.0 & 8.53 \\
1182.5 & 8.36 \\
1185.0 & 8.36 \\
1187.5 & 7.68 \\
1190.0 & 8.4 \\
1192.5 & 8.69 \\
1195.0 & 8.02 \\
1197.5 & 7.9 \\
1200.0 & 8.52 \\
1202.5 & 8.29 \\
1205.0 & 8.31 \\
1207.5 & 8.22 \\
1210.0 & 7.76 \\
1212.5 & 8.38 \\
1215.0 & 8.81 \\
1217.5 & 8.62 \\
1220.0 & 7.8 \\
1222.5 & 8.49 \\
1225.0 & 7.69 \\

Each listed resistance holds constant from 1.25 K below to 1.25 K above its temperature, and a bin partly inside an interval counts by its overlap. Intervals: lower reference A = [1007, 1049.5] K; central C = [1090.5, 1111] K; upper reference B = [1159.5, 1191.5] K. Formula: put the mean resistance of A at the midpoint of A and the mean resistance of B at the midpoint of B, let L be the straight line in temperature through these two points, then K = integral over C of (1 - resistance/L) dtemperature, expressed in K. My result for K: 6.4 K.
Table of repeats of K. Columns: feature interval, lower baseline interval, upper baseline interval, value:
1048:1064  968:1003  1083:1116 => -4.92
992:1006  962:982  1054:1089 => 0.35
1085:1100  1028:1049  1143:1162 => 7.23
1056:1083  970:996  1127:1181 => 2.04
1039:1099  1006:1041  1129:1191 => 8.48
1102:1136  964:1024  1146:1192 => 1.27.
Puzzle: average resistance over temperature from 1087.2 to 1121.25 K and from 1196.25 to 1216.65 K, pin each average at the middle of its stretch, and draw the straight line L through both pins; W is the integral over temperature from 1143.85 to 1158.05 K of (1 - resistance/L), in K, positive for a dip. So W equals -3.6 K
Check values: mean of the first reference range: 6.47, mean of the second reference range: 8.28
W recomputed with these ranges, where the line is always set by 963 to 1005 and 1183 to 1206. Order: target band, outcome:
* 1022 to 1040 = -1.0 K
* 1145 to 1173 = -3.0 K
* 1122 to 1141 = -1.9 K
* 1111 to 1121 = -0.1 K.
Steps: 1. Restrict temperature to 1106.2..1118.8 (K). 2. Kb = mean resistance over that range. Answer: 7.9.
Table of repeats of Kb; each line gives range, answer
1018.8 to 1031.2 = 8.53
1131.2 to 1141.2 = 9.06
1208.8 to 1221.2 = 8.28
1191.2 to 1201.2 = 8.28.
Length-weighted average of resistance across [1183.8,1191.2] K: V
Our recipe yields 8.14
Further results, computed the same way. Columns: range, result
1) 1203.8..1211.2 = 8.1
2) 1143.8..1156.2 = 9.14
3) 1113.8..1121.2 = 8.56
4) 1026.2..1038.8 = 8.62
